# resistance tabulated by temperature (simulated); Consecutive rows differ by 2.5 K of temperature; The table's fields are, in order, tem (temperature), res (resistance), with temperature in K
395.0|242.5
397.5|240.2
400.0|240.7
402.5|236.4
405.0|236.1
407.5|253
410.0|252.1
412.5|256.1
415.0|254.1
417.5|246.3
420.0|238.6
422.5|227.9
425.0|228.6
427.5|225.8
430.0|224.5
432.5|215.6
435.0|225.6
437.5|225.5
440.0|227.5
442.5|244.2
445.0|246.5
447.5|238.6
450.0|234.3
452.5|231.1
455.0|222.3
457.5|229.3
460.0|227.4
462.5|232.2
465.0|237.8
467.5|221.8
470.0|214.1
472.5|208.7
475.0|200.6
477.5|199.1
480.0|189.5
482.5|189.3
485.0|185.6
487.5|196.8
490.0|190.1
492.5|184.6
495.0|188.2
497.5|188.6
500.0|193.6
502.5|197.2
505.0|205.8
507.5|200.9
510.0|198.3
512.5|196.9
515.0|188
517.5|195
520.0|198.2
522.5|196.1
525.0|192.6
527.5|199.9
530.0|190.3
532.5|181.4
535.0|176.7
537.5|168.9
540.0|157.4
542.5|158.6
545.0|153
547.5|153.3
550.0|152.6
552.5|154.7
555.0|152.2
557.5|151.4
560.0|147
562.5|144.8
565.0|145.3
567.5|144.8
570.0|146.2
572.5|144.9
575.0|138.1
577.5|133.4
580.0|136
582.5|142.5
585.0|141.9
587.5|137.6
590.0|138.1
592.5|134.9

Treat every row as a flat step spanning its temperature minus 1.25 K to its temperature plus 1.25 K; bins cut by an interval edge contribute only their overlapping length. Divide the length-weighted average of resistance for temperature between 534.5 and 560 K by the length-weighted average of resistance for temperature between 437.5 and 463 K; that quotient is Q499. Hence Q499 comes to 0.67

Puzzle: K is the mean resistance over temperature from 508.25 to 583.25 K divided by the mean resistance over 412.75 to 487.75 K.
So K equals 0.74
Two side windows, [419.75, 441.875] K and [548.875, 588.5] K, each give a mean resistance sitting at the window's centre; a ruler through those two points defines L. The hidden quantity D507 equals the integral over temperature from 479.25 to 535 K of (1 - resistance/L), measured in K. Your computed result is -3.7 K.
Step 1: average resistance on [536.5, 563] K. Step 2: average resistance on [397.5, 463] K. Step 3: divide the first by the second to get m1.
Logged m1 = 0.7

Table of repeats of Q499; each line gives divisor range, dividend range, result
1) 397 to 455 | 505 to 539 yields 0.81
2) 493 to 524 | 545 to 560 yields 0.78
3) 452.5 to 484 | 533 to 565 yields 0.73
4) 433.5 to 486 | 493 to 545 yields 0.85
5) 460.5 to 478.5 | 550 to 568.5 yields 0.69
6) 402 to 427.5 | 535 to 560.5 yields 0.64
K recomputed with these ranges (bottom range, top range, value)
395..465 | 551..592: 0.61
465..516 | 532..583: 0.76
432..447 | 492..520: 0.84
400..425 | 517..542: 0.76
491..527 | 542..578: 0.76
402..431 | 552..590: 0.60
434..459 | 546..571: 0.64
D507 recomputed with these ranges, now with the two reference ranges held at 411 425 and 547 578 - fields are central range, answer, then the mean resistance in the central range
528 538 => -0.9 K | 182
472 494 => 0.7 K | 193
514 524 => -1.1 K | 194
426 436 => 0.5 K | 223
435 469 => -1.7 K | 232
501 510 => -0.8 K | 201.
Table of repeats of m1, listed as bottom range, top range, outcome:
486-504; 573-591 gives 0.72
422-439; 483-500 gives 0.84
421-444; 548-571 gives 0.65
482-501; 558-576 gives 0.76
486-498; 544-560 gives 0.80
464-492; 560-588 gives 0.70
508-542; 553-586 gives 0.77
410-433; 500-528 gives 0.83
